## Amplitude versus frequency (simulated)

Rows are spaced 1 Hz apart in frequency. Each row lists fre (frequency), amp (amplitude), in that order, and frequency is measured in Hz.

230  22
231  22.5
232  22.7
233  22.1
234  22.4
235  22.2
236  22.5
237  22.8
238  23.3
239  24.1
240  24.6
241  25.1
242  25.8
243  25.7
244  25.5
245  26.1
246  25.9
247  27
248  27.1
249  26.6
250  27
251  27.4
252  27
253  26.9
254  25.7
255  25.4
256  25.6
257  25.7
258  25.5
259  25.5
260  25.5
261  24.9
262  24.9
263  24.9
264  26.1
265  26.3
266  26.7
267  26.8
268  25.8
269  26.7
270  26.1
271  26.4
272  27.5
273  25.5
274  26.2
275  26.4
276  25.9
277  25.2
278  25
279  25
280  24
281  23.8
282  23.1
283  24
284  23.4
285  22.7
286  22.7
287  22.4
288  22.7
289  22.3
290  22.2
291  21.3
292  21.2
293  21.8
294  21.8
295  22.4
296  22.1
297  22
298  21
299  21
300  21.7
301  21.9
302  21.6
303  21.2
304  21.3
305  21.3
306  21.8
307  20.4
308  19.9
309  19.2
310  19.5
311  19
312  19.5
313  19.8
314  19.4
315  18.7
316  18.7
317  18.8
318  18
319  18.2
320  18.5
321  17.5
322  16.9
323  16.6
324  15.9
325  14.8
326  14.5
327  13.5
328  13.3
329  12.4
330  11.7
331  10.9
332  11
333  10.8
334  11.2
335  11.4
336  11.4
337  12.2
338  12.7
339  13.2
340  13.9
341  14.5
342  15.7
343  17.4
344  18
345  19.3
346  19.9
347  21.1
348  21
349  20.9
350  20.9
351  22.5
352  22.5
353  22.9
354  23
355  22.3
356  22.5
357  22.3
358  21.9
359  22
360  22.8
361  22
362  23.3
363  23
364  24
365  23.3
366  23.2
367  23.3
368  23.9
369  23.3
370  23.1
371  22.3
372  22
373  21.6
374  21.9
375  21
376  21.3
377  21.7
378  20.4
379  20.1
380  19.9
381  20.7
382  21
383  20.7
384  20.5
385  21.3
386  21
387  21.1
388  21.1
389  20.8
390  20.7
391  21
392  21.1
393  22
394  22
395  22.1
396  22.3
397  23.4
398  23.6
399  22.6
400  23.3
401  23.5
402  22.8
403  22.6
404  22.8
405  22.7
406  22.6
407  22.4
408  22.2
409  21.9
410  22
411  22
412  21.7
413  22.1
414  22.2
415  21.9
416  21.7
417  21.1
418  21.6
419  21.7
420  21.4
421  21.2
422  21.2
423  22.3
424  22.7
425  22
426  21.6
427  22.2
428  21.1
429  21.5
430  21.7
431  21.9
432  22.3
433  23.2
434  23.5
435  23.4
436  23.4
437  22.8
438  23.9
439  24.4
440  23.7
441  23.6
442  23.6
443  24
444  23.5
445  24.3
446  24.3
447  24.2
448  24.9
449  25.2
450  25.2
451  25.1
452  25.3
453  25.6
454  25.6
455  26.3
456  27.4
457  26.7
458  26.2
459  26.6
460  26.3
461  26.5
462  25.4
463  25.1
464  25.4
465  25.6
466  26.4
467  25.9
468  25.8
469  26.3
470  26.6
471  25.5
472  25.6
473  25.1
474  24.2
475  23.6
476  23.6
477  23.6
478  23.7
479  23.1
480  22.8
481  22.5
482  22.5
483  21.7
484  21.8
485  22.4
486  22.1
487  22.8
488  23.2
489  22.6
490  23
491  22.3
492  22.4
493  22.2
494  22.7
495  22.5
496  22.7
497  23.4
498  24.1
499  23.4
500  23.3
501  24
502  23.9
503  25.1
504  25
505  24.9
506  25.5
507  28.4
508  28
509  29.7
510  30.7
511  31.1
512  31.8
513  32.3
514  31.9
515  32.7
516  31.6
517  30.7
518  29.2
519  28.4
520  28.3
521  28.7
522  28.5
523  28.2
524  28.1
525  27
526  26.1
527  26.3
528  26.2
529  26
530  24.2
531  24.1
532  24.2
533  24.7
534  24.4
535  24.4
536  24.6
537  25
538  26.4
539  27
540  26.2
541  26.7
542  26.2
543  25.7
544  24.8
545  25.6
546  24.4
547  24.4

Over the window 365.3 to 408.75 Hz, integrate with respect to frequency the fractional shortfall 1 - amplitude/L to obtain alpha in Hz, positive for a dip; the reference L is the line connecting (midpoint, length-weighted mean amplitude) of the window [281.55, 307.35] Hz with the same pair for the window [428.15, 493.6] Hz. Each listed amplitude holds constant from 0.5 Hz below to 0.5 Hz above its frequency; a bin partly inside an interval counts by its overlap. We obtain 2.3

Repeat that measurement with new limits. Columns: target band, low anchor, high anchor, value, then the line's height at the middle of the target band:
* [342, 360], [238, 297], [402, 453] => 2.1 Hz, 23.8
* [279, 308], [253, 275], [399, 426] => 3.5 Hz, 25.2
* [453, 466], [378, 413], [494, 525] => -0.6 Hz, 25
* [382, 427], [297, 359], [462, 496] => -2.1 Hz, 20.9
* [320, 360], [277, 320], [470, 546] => 9.6 Hz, 22.2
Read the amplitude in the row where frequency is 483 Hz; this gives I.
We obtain 21.7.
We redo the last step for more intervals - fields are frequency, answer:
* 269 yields 26.7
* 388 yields 21.1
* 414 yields 22.2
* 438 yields 23.9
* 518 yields 29.2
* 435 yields 23.4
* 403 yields 22.6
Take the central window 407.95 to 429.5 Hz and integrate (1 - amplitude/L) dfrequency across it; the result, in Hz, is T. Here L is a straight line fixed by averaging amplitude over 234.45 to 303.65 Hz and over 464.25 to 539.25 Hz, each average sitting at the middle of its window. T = 2.9 Hz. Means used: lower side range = 24.5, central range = 21.8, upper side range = 25.6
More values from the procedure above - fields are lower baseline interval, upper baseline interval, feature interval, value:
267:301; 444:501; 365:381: 1.4 Hz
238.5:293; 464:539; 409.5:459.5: 4.1 Hz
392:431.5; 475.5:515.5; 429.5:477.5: -2.5 Hz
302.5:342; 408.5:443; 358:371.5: -3.1 Hz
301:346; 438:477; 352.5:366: -2.8 Hz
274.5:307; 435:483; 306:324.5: 3.5 Hz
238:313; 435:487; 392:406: 1.0 Hz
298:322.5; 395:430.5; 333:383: 2.1 Hz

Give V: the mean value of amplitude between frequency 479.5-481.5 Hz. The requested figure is 22.6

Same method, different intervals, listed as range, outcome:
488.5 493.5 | 22.5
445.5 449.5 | 24.6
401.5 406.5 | 22.7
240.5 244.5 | 25.5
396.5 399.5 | 23.2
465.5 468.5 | 26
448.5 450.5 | 25.2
